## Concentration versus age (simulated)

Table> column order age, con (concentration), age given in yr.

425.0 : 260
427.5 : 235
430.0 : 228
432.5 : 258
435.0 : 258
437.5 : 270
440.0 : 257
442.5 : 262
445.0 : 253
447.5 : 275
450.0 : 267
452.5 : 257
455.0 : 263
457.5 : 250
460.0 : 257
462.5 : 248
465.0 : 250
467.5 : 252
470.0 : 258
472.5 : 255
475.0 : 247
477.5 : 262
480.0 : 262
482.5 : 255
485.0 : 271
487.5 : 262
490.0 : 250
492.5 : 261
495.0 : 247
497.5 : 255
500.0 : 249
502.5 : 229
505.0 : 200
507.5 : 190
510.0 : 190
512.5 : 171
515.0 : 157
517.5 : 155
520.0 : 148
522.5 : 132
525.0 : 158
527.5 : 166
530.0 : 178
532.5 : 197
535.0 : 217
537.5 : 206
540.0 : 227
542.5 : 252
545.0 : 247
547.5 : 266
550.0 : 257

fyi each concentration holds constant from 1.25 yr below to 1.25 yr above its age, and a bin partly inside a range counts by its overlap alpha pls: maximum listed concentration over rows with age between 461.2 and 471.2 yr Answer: 258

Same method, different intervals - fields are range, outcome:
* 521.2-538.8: 217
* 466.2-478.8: 262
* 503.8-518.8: 200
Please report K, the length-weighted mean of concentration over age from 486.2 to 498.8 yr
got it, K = 255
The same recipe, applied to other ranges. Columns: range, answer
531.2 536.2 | 207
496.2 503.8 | 244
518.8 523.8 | 140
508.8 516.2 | 173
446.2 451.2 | 271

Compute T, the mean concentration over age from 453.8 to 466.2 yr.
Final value 254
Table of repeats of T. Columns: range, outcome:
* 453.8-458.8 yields 256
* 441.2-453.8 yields 263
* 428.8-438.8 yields 254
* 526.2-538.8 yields 193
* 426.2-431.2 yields 232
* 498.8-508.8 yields 217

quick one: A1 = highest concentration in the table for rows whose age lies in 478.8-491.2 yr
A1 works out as 271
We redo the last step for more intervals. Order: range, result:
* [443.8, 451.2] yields 275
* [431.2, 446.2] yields 270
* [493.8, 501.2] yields 255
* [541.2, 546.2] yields 252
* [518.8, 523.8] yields 148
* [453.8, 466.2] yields 263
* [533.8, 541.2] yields 227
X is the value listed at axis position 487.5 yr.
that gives 262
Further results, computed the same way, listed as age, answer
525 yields 158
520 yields 148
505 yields 200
